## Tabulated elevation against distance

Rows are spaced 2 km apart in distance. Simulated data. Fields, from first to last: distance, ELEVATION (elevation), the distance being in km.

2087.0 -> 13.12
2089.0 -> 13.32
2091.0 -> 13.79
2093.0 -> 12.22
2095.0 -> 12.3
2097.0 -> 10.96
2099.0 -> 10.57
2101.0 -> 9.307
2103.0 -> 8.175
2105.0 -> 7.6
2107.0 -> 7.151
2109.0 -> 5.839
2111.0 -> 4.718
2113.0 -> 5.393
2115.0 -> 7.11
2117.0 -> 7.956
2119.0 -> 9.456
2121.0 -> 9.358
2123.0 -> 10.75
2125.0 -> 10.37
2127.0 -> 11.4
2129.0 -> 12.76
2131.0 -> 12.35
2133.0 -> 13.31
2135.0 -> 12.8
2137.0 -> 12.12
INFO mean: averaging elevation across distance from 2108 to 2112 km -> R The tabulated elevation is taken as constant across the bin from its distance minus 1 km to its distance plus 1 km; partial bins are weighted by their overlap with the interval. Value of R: 5.28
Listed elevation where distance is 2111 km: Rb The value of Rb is 4.718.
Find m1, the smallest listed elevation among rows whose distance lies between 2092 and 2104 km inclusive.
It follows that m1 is 8.175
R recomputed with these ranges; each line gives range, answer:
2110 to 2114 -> 5.06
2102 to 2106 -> 7.89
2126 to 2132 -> 12.2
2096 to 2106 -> 9.32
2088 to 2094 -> 13.1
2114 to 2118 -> 7.53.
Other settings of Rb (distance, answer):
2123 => 10.75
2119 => 9.456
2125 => 10.37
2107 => 7.151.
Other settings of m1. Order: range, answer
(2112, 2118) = 5.393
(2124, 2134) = 10.37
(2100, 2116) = 4.718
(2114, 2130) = 7.11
